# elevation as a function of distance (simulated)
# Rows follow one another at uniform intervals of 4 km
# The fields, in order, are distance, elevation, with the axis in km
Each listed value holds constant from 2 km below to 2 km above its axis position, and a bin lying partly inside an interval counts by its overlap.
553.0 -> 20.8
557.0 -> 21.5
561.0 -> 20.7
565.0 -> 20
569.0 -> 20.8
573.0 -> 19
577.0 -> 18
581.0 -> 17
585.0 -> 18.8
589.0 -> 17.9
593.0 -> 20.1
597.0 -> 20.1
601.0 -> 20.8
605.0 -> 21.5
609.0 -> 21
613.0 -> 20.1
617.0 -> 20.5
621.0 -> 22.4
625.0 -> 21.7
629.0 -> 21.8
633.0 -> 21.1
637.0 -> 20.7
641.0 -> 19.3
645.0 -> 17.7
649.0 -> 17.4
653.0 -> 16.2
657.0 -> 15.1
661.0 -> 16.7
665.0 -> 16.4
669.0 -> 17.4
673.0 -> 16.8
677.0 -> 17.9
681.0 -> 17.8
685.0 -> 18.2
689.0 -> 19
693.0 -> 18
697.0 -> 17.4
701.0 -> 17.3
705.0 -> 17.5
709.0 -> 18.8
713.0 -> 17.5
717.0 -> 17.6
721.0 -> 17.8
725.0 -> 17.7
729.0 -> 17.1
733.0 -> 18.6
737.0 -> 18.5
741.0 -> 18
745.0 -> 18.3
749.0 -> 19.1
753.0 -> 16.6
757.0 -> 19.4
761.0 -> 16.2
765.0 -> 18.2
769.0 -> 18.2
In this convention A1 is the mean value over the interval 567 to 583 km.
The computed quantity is 18.7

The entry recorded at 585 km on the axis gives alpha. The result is 18.8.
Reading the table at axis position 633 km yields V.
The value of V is 21.1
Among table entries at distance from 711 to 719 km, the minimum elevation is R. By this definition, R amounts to 17.5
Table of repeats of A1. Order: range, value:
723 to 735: 17.8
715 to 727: 17.7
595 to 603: 20.5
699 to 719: 17.7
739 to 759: 18.3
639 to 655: 17.6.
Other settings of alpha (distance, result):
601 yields 20.8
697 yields 17.4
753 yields 16.6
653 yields 16.2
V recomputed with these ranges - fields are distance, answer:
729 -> 17.1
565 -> 20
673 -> 16.8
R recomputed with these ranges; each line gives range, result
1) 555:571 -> 20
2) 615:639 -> 20.5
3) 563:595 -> 17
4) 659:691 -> 16.4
